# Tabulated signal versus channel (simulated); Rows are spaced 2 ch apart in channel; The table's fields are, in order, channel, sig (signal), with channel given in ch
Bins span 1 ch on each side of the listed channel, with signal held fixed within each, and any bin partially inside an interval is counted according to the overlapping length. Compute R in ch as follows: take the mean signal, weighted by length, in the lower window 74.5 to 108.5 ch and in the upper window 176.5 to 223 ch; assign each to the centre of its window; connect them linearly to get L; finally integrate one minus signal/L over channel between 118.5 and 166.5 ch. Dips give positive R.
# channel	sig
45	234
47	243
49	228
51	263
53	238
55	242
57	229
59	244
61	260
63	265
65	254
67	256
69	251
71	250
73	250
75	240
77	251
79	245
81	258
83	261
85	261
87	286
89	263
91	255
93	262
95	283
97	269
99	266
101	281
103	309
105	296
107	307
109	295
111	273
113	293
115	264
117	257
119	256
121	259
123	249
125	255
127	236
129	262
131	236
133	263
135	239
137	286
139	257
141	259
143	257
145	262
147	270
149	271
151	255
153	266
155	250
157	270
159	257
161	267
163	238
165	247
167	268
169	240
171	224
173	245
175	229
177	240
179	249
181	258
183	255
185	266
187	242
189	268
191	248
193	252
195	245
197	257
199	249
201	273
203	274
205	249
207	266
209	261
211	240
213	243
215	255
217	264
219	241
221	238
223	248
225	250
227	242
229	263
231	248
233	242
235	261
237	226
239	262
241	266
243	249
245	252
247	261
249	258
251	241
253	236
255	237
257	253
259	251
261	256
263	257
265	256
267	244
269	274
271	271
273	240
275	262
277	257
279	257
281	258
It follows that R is 1.0 ch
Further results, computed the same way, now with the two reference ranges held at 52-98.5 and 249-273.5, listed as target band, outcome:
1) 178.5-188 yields 0.0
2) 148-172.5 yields 0.0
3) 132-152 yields -0.6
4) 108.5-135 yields -0.6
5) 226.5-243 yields 0.1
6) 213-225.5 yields 0.2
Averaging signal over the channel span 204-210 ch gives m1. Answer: 259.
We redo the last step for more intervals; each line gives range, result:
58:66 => 256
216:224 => 248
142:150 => 265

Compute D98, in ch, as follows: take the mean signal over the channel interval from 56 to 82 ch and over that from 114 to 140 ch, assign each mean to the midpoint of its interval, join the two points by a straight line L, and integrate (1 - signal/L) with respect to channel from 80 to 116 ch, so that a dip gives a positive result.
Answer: -3.4 ch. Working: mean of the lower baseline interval 250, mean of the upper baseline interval 255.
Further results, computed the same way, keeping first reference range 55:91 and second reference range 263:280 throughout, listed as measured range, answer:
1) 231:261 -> 0.9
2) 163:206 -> 0.8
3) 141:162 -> -0.6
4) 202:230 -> 0.5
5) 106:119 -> -1.3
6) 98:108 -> -1.5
